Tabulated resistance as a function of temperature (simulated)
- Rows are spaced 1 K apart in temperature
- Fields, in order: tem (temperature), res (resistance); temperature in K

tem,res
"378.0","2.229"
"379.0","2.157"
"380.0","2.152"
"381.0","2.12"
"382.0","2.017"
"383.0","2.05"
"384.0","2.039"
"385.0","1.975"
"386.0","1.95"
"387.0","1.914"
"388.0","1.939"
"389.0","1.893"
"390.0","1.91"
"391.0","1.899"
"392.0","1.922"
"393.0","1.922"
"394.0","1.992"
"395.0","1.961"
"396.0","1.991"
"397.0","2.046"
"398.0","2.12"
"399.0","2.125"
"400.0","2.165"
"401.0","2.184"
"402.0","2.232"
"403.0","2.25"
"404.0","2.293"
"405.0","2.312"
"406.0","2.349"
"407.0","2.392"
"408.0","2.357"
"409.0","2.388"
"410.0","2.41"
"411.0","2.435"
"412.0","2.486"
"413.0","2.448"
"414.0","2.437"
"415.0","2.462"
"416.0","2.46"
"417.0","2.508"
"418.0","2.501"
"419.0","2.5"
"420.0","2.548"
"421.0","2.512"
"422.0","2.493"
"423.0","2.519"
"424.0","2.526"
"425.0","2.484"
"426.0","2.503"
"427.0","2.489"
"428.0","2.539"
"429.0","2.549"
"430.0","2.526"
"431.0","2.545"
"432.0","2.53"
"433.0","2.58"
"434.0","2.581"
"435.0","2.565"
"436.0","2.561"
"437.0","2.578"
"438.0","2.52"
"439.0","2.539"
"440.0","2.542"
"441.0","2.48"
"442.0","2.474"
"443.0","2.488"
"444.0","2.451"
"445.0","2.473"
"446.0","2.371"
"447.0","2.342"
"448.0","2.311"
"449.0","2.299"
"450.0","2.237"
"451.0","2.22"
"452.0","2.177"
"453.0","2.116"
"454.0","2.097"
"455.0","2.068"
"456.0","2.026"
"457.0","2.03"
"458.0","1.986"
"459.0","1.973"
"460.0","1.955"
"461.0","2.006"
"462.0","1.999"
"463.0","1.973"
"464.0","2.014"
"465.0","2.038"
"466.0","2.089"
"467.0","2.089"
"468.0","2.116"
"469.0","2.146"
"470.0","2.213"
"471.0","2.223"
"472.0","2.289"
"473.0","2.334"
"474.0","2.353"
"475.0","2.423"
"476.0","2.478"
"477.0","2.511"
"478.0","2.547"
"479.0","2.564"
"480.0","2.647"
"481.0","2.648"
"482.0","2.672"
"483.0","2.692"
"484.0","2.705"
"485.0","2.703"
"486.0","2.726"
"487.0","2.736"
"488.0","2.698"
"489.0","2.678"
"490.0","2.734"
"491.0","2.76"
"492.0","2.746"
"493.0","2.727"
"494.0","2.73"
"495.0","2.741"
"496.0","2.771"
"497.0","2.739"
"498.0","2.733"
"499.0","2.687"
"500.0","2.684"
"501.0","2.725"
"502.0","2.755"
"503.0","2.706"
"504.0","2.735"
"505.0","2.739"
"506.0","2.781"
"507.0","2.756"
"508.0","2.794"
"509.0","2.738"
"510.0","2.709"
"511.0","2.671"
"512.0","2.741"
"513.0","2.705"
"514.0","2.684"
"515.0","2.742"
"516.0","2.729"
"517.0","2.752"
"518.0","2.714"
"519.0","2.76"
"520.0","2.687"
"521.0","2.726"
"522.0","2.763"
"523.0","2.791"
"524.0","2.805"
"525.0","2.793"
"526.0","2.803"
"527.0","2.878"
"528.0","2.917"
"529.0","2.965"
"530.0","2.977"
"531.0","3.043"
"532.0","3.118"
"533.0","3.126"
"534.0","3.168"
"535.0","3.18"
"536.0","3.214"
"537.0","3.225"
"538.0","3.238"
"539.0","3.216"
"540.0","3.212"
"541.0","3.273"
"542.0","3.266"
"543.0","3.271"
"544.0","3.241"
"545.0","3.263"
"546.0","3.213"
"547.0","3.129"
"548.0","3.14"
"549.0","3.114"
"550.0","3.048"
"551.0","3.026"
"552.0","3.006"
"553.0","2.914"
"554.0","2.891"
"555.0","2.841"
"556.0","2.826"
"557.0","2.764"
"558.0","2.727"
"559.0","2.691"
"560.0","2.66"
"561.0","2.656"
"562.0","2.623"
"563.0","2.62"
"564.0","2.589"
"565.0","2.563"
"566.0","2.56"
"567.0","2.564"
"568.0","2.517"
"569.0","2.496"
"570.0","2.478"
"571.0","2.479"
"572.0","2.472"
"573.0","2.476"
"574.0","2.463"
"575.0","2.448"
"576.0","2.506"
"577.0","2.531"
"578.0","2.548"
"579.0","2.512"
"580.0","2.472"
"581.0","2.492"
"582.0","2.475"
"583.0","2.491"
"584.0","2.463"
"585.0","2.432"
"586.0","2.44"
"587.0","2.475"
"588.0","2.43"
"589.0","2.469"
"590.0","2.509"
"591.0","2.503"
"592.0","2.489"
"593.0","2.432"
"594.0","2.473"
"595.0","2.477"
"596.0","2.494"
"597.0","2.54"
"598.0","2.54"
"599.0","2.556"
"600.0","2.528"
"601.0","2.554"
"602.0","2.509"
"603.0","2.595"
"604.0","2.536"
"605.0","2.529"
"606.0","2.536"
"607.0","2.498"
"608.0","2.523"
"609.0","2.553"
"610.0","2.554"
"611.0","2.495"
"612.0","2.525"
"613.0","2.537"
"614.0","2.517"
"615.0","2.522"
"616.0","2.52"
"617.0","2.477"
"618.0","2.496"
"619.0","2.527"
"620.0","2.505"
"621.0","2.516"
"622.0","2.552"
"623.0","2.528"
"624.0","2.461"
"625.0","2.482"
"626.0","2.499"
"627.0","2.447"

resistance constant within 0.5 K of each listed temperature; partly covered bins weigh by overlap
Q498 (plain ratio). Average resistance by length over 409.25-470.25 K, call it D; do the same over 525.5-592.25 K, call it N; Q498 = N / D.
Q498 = 1.19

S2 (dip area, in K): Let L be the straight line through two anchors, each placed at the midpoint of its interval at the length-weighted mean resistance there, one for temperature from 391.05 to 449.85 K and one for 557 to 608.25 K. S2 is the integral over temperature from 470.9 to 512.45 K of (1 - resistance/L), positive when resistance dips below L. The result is -3.62 K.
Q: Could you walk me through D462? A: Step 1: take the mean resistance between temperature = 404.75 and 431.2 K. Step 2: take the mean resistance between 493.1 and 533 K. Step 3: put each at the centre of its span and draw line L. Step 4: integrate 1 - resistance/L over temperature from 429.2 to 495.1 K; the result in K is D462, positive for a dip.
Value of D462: 5.4 K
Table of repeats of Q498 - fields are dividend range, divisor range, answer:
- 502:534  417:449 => 1.12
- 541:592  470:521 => 1.01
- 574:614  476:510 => 0.93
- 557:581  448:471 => 1.22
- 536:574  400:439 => 1.17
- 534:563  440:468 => 1.39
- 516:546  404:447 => 1.21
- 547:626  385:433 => 1.12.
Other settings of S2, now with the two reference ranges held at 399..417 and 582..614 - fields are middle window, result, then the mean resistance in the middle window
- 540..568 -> -4.9 K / 2.91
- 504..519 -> -1.8 K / 2.73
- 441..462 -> 1.6 K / 2.21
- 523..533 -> -1.9 K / 2.93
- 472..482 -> -0.4 K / 2.5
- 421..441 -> -1.4 K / 2.53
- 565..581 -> -0.1 K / 2.5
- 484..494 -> -1.3 K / 2.72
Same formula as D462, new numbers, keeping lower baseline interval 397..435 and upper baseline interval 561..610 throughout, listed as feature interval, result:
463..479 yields 1.3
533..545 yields -3.6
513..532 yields -2.6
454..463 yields 1.6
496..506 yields -1.1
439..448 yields 0.0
